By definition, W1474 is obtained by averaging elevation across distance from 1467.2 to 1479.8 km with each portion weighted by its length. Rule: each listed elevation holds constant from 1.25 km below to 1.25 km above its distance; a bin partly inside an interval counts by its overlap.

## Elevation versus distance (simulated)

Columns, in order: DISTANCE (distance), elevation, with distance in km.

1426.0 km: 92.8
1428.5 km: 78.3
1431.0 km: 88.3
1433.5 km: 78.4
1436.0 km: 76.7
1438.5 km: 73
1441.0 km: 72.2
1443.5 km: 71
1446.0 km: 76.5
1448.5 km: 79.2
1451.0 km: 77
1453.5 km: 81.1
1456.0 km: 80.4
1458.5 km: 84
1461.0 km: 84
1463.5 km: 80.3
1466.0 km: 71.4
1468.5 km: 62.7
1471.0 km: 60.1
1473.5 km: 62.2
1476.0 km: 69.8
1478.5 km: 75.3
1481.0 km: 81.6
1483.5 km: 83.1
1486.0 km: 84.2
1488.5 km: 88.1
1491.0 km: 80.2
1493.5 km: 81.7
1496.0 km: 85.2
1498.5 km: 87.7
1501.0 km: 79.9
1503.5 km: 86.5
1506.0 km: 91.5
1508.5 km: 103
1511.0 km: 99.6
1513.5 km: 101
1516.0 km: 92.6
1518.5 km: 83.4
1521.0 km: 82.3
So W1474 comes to 66.1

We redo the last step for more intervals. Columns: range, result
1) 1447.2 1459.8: 80.3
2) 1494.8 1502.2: 84.3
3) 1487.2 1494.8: 83.4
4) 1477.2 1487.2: 81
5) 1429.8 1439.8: 79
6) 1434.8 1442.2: 74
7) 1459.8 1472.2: 71.7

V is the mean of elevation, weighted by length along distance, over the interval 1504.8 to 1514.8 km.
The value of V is 98.8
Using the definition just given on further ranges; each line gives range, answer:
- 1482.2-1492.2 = 83.9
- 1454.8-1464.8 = 82.1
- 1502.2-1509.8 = 93.6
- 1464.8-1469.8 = 66.9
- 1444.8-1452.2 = 77.6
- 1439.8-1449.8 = 74.7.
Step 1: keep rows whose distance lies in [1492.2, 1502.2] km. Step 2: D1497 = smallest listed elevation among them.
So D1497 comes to 79.9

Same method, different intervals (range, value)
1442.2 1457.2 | 71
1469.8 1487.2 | 60.1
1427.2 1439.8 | 73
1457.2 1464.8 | 80.3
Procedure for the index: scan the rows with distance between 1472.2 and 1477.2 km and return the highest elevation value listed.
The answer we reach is 69.8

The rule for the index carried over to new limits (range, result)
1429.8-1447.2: 88.3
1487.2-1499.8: 88.1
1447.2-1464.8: 84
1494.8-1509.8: 103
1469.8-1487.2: 84.2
